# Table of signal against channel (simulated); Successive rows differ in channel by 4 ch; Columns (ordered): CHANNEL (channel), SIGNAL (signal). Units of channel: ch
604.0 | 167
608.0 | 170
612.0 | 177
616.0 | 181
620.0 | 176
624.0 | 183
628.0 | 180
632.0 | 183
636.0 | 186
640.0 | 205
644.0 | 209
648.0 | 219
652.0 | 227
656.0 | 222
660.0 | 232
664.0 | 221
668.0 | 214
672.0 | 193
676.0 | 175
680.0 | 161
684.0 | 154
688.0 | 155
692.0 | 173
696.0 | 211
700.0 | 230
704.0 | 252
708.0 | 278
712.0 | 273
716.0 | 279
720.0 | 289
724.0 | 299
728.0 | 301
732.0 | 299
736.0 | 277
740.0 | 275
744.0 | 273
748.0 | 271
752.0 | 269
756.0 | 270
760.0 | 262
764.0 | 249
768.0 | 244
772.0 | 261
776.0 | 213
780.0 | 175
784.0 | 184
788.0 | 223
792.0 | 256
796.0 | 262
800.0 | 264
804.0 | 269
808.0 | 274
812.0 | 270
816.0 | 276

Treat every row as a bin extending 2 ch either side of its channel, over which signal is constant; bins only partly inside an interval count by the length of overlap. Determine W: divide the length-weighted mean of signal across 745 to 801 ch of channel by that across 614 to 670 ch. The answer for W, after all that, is 1.20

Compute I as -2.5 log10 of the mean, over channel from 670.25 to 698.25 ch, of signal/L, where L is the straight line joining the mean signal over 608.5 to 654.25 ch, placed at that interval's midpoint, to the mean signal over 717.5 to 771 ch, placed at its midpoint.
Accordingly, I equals 0.30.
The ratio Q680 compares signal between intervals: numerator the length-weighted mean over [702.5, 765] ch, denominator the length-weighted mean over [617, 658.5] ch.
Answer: 1.39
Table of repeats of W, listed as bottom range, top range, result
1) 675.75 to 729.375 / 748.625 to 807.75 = 1.06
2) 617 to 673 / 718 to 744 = 1.42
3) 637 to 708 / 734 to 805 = 1.22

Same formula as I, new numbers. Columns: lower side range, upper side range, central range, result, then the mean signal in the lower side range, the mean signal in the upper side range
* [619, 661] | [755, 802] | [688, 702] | 0.10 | 202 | 238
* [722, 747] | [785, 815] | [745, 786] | 0.14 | 287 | 258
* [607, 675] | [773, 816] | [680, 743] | -0.13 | 199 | 241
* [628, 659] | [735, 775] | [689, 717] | 0.00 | 206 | 264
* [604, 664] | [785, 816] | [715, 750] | -0.22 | 196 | 258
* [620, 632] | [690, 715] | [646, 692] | 0.08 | 181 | 238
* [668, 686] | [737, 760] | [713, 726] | -0.23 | 176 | 271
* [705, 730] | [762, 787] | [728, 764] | -0.09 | 285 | 221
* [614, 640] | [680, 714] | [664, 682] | 0.07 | 183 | 213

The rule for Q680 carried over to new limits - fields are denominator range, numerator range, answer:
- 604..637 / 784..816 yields 1.43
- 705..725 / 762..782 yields 0.81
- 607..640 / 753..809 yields 1.34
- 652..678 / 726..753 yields 1.33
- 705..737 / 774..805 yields 0.80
